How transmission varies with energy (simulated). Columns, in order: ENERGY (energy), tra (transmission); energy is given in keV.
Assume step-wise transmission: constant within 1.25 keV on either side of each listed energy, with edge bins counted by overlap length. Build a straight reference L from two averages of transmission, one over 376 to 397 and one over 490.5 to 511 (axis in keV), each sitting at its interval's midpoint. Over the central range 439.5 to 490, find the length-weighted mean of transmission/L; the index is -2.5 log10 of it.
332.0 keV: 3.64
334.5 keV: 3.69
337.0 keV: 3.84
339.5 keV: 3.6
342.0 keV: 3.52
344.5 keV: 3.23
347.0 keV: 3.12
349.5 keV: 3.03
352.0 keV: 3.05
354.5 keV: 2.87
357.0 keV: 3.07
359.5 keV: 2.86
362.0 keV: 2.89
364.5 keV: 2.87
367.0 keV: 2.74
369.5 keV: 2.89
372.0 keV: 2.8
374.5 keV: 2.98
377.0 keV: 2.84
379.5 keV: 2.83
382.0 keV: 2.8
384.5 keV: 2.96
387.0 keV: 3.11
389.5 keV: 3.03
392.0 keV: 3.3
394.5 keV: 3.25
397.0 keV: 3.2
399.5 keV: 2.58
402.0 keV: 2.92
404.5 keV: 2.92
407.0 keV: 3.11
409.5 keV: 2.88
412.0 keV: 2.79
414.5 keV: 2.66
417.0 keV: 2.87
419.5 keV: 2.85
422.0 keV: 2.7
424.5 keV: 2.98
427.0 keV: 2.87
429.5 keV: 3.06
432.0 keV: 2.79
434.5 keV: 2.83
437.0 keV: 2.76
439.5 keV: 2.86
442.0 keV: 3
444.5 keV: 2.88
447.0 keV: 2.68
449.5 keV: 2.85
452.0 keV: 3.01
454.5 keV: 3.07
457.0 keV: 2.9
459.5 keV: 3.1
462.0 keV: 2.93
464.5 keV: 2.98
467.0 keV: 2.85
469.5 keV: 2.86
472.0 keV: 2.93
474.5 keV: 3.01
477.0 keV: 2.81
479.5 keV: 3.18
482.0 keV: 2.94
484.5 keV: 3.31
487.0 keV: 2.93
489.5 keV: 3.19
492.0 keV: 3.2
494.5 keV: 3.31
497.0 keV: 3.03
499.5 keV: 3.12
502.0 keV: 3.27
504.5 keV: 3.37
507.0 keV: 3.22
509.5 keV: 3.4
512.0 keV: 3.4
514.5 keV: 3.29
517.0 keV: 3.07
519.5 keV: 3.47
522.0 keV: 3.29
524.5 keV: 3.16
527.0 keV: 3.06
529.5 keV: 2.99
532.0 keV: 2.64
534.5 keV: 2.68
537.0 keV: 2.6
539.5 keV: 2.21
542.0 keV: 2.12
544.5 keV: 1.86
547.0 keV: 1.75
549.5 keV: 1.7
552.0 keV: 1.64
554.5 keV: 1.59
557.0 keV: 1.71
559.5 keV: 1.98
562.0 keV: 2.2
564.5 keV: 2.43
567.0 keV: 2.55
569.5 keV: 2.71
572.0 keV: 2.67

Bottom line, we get 0.07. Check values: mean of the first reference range 3.03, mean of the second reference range 3.24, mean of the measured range 2.96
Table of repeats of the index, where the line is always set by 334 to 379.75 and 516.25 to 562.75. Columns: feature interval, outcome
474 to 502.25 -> -0.20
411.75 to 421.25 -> 0.03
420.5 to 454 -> -0.03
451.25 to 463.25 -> -0.11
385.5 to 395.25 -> -0.07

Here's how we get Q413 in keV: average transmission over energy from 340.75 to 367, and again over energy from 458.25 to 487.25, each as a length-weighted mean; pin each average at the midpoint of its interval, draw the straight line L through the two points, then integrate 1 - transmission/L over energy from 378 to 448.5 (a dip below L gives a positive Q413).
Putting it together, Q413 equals 2.41 keV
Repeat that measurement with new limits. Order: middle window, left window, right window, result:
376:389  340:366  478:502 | 0.69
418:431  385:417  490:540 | 0.48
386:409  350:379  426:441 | -1.27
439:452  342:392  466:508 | 0.77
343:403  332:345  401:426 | 5.27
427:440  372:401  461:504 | 0.67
